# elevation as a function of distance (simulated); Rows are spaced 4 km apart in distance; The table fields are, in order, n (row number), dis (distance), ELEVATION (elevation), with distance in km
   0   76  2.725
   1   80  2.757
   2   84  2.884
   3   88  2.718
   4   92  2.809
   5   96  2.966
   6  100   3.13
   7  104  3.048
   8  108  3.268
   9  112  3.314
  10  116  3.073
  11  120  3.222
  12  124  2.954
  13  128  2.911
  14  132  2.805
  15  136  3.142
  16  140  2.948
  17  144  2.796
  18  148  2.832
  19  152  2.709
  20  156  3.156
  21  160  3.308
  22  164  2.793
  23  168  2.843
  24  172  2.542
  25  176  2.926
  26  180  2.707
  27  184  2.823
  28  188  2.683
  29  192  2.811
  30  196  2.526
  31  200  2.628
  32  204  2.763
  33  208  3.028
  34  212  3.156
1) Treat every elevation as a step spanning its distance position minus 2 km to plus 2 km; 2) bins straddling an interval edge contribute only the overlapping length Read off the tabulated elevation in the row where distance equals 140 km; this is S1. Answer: 2.948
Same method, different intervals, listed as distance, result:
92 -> 2.809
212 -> 3.156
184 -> 2.823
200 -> 2.628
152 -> 2.709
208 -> 3.028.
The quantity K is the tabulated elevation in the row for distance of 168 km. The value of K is 2.843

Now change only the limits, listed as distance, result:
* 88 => 2.718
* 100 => 3.13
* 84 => 2.884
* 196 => 2.526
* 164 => 2.793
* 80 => 2.757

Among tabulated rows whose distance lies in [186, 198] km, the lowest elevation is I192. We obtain 2.526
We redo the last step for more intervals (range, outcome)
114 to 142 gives 2.805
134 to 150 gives 2.796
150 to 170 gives 2.709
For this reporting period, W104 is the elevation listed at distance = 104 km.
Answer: 3.048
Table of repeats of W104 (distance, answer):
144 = 2.796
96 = 2.966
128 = 2.911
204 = 2.763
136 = 3.142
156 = 3.156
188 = 2.683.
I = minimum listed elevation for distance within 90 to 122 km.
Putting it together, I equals 2.809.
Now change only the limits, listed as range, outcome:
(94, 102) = 2.966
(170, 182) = 2.542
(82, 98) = 2.718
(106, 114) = 3.268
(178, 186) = 2.707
